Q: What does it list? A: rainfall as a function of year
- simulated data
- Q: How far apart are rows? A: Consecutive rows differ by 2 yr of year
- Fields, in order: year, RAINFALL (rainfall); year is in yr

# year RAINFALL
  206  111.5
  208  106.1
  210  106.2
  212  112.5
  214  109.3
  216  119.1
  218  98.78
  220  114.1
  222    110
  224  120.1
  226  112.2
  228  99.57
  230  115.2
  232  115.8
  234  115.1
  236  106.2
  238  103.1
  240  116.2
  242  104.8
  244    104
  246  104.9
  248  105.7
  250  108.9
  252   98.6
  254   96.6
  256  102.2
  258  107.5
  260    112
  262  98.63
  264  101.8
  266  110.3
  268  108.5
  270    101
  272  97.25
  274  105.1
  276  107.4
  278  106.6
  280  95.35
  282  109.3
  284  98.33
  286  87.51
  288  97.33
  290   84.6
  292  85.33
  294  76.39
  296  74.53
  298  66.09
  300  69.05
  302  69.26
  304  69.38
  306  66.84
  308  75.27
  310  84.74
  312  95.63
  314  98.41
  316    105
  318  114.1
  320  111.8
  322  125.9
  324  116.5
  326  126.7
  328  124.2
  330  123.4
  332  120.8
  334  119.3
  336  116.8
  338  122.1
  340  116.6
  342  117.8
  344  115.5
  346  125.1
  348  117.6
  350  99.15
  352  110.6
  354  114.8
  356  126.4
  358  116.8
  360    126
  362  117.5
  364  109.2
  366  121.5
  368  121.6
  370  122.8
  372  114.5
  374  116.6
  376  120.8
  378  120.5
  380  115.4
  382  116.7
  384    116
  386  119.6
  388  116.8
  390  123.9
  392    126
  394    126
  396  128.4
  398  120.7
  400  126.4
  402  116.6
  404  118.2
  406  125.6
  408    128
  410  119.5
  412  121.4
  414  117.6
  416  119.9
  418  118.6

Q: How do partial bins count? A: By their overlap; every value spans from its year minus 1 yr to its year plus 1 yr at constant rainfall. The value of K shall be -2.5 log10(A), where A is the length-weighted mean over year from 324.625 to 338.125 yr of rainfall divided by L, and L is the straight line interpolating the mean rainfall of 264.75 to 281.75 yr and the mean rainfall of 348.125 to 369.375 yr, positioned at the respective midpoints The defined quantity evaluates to -0.09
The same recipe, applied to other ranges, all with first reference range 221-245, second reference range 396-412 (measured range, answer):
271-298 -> 0.22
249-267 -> 0.08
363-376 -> 0.02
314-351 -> 0.00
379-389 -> 0.04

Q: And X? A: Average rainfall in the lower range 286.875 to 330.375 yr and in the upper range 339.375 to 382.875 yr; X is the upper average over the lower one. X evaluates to 1.3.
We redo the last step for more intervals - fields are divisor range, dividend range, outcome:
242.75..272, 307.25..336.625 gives 1.06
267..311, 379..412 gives 1.38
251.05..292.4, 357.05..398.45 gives 1.19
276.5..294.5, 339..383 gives 1.25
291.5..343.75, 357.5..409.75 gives 1.20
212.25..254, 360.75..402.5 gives 1.10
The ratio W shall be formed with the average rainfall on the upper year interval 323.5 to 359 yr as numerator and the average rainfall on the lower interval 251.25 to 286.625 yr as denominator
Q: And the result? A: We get 1.2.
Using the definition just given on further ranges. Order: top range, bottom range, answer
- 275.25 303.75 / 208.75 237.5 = 0.78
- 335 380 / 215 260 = 1.09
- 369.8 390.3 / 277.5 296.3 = 1.29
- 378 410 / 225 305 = 1.23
